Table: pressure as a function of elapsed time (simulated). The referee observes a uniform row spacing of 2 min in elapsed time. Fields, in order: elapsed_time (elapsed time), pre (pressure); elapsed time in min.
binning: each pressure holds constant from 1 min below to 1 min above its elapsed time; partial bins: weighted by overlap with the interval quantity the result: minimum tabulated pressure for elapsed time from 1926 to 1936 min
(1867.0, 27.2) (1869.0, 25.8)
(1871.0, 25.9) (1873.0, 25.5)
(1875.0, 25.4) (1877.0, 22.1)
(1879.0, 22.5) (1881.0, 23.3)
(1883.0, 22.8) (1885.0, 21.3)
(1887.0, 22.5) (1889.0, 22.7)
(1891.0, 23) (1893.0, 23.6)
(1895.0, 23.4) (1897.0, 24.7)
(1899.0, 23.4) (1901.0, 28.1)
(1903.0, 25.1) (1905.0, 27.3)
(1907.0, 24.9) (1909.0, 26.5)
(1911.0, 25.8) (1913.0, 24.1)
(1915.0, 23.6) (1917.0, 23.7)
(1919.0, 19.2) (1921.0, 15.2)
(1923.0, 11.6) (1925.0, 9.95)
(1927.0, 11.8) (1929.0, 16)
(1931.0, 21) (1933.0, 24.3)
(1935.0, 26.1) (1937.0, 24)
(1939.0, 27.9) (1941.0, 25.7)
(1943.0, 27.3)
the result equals 11.8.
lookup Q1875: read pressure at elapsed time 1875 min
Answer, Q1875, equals 25.4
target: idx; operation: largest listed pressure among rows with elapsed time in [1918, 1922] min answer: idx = 19.2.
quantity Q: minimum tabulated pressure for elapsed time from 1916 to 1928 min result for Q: 9.95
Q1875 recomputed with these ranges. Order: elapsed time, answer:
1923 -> 11.6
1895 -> 23.4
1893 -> 23.6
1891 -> 23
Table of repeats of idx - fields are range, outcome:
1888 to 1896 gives 23.6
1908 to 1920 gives 26.5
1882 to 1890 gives 22.8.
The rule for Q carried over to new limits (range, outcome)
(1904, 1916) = 23.6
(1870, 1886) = 21.3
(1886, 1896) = 22.5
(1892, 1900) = 23.4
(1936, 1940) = 24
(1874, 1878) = 22.1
